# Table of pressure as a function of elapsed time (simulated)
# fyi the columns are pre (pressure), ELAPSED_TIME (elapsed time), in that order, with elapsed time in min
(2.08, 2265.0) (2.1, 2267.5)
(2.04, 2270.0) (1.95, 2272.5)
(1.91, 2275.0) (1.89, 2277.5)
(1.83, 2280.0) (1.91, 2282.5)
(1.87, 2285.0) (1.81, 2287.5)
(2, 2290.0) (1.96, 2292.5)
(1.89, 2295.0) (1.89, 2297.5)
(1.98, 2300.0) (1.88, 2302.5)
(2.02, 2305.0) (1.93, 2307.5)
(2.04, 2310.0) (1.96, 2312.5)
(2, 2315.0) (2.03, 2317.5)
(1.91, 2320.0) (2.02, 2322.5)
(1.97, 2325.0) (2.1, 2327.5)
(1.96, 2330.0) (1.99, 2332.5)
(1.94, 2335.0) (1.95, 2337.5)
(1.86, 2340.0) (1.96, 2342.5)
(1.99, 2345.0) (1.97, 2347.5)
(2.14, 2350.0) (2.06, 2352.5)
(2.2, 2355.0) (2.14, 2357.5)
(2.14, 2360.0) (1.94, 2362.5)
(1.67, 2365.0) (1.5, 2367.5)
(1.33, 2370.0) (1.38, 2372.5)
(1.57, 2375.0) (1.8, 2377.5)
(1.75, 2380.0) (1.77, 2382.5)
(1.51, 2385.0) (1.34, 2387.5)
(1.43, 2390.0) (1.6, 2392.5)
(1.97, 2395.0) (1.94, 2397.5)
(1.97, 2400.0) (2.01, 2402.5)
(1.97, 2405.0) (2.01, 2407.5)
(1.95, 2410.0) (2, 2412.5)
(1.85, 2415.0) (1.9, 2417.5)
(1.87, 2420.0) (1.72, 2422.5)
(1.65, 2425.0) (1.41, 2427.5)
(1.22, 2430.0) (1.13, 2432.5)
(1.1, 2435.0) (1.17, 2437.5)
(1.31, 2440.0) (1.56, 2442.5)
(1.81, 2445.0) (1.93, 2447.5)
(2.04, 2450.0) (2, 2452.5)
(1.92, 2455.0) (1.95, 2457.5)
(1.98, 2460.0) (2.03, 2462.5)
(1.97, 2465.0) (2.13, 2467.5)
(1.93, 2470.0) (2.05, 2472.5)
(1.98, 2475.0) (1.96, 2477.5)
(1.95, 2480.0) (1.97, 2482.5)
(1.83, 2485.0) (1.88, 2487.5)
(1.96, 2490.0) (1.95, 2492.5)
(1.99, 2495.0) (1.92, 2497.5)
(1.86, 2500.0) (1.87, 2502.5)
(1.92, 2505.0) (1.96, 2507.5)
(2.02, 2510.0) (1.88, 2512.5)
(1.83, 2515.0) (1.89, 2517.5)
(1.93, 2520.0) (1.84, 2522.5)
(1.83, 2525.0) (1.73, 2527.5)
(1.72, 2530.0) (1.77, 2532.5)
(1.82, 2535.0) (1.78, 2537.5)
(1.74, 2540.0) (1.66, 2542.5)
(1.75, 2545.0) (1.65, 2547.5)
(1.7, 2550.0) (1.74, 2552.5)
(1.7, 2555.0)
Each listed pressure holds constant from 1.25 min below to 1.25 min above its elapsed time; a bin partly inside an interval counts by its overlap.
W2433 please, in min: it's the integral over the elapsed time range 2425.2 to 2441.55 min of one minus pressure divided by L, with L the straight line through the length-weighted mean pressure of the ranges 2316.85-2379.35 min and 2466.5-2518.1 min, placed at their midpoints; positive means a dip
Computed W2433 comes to 5.7 min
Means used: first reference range 1.9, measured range 1.26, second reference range 1.94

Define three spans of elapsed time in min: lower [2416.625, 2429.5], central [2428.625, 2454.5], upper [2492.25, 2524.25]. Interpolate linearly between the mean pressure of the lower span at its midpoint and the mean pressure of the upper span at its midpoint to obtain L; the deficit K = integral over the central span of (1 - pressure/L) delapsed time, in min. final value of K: 2.9 min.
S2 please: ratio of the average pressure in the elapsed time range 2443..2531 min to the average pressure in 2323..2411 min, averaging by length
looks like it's 1.04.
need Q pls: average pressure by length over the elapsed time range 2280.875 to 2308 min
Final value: 1.92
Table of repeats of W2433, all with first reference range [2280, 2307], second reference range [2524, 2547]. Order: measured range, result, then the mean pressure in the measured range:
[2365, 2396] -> 4.63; 1.58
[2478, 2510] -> -2.64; 1.93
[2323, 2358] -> -2.40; 2.01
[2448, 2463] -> -1.46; 1.98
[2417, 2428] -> 0.67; 1.72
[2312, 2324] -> -0.54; 1.99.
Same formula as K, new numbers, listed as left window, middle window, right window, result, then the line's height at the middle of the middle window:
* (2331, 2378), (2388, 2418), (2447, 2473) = 0.92 min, 1.93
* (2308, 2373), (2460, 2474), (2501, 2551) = -1.24 min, 1.85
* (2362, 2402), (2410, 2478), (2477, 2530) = 0.70 min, 1.78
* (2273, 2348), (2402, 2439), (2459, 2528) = 5.41 min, 1.94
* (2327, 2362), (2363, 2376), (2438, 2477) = 3.14 min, 2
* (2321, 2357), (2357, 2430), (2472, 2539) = 8.22 min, 1.97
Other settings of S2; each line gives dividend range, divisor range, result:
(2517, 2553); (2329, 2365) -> 0.88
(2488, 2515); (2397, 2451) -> 1.13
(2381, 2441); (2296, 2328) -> 0.84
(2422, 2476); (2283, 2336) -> 0.88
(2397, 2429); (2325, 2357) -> 0.92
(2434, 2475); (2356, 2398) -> 1.07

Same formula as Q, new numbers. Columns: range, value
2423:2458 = 1.58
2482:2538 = 1.88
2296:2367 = 1.98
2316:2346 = 1.97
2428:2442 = 1.22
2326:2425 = 1.85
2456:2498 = 1.97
